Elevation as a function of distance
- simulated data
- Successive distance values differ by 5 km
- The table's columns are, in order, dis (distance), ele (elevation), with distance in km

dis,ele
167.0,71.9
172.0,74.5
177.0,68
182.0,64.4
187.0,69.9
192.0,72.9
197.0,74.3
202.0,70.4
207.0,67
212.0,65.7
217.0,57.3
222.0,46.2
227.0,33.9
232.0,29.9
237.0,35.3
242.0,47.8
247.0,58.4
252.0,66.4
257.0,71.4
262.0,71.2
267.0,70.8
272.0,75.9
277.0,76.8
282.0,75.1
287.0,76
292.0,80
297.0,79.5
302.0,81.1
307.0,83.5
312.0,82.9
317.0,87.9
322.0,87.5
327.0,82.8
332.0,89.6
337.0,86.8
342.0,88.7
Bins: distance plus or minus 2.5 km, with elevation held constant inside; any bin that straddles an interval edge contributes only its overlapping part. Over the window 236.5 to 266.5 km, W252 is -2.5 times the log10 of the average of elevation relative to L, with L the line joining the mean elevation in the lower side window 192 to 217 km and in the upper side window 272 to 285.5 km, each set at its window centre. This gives 0.20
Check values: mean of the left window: 68.5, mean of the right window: 75.9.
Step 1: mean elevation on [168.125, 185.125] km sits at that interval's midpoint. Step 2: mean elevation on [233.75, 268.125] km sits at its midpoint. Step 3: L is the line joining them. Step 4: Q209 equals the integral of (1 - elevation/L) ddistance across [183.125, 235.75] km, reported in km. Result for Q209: 5.5 km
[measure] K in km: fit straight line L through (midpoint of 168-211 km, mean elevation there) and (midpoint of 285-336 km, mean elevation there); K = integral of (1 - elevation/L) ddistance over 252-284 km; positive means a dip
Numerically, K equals 2.3 km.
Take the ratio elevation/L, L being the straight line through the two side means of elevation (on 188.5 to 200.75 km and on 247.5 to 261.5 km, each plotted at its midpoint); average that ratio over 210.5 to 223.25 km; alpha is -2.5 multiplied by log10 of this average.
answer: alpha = 0.25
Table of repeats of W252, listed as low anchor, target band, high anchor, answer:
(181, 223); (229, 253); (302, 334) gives 0.497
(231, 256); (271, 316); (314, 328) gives -0.089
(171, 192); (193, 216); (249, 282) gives 0.019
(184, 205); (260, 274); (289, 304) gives 0.073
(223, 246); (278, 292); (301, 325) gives -0.123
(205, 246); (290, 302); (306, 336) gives -0.056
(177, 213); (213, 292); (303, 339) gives 0.270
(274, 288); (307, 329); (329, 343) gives -0.013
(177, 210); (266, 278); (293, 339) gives 0.063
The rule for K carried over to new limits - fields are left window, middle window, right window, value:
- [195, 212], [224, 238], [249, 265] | 7.3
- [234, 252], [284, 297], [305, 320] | -0.8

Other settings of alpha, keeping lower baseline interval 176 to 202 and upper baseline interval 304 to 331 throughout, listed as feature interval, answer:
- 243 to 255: 0.255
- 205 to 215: 0.104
